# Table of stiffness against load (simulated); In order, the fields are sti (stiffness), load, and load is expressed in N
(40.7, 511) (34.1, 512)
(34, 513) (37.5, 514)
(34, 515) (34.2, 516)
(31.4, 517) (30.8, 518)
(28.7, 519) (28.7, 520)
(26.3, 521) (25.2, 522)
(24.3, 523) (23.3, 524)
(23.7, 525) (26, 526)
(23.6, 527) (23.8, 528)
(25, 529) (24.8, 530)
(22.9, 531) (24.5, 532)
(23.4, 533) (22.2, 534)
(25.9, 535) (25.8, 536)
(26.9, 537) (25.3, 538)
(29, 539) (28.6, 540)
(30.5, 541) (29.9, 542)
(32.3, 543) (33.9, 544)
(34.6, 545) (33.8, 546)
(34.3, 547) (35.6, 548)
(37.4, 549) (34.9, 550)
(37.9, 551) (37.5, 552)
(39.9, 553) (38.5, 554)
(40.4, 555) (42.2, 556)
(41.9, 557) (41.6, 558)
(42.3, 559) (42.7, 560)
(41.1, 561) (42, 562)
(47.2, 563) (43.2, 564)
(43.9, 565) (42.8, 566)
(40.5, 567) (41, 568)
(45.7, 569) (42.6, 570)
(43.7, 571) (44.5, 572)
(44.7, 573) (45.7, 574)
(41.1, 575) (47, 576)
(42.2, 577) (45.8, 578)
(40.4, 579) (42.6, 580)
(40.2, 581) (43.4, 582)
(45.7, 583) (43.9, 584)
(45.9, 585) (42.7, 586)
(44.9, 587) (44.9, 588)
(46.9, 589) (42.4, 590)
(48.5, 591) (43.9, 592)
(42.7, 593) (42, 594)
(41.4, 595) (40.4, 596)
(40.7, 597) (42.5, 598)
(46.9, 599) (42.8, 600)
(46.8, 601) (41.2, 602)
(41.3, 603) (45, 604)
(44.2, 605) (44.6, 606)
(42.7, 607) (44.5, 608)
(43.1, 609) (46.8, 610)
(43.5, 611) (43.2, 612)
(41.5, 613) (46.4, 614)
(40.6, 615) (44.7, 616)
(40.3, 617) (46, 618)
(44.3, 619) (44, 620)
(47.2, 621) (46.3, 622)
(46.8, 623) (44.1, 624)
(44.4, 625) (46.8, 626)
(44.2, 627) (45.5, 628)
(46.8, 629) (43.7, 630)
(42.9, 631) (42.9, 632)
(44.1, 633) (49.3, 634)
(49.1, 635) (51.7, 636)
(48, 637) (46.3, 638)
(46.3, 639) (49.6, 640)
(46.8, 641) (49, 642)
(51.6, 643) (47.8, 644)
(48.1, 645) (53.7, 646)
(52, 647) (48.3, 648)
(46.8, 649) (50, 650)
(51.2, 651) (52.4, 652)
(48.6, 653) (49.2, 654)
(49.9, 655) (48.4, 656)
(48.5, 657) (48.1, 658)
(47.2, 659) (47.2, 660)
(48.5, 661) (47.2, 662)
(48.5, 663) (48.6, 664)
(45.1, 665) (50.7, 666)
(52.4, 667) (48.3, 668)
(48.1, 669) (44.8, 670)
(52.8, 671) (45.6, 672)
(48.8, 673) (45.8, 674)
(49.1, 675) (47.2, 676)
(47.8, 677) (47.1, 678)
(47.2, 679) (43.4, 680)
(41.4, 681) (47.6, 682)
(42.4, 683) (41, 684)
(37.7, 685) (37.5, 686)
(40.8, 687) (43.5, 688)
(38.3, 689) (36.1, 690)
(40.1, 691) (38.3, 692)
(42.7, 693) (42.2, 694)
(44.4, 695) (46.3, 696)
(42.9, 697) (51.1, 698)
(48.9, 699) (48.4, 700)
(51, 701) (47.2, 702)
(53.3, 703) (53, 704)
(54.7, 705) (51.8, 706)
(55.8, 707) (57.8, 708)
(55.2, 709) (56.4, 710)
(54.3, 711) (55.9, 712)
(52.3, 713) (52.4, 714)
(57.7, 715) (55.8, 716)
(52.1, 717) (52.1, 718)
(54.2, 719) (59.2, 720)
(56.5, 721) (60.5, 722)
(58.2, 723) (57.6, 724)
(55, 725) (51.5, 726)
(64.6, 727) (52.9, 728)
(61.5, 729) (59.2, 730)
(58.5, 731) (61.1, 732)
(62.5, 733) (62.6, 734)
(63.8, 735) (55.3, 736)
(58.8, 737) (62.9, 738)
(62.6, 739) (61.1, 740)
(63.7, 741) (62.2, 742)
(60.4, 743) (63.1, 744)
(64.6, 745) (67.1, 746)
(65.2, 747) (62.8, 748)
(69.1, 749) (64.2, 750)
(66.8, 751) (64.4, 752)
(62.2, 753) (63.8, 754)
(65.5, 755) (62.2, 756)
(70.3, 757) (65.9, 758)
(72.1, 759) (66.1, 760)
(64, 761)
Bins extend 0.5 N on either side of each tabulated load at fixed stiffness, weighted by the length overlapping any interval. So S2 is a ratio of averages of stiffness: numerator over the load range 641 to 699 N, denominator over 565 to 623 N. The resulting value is 1.06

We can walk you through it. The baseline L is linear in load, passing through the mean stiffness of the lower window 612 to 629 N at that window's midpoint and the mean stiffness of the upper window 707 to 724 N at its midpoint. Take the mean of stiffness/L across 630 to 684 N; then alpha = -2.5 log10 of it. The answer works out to 0.02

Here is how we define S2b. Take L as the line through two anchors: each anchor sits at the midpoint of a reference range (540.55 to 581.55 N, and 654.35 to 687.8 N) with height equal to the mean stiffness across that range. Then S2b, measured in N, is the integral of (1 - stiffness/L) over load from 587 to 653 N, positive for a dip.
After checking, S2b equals -3.0 N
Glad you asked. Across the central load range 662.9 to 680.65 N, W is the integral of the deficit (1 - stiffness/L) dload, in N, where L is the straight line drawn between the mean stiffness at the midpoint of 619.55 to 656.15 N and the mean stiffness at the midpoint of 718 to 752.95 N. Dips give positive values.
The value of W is 1.5 N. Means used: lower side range 47.7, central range 47.8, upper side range 60.9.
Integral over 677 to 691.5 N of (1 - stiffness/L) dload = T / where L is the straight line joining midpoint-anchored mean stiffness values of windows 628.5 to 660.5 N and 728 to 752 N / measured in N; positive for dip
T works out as 3.3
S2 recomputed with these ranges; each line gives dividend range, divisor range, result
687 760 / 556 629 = 1.29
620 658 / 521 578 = 1.37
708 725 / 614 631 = 1.25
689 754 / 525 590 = 1.50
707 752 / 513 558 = 1.94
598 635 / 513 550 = 1.55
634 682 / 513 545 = 1.75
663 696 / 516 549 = 1.60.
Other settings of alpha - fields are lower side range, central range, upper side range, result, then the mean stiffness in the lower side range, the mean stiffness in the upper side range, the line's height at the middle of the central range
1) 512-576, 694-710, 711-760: 0.110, 34.3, 60.7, 56.1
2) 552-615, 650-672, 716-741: 0.057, 43.2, 58.6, 51.4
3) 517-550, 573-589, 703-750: -0.230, 28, 58.6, 35.5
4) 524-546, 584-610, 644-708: -0.220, 26.9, 47.2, 35.8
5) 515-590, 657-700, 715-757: 0.166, 36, 60.7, 53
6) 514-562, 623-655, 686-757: -0.070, 31.5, 55.7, 44.8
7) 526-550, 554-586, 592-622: -0.213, 28.5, 43.5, 35.5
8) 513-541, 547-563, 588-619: -0.198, 27.1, 43.6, 33.1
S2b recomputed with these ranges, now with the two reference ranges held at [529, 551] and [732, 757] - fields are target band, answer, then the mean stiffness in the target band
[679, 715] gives 5.4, 47.2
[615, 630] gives -0.6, 44.9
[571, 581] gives -2.3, 43.6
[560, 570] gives -2.8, 43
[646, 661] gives -0.3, 49.3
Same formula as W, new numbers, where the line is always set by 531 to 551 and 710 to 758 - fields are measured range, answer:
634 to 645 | -0.8 N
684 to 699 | 3.3 N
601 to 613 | -1.0 N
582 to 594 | -2.3 N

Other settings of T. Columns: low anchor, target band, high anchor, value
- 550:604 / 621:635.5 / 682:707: -0.6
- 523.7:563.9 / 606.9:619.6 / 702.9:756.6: -0.3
